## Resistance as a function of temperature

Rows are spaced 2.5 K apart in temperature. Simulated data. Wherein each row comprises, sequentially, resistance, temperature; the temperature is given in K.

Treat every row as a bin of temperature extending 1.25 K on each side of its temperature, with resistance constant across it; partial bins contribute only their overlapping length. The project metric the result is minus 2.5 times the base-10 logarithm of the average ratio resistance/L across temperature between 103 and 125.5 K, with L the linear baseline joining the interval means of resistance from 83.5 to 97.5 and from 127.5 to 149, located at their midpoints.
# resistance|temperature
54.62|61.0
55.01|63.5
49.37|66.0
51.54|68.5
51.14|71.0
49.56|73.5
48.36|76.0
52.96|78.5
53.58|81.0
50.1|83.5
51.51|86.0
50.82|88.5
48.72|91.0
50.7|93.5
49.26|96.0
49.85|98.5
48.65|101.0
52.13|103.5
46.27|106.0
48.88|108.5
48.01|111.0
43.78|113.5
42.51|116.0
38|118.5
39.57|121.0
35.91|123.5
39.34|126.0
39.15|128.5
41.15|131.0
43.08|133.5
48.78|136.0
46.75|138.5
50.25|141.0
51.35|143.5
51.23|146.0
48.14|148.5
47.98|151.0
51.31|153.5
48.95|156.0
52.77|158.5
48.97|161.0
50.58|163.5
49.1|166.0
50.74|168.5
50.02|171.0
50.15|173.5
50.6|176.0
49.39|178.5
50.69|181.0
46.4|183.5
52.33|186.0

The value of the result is 0.12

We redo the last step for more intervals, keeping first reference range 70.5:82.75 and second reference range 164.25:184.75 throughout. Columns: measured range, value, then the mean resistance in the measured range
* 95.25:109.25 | 0.03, 49.2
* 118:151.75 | 0.13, 44.4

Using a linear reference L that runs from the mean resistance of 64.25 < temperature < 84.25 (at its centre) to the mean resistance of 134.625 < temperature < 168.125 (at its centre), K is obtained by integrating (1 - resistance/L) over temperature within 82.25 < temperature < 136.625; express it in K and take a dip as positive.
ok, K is 5.1 K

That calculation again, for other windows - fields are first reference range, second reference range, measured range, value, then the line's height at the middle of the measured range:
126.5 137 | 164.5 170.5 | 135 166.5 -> -2.20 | 46.5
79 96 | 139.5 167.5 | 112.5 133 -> 4.24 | 50.4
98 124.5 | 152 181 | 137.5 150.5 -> -0.40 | 48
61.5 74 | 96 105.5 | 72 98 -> 0.06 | 50.7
